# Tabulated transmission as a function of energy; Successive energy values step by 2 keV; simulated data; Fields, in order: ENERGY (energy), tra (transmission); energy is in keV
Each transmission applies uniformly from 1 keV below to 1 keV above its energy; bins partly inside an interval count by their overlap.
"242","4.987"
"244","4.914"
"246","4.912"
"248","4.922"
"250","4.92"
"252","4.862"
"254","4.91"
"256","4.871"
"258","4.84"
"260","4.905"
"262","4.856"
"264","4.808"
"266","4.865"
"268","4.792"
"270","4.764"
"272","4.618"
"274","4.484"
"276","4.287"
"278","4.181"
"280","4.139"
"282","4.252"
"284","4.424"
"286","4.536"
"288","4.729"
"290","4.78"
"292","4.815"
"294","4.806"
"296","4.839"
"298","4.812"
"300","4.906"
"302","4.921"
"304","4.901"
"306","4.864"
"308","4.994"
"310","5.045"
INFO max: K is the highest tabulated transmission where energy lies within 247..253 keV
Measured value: 4.922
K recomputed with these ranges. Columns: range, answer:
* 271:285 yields 4.618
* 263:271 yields 4.865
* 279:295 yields 4.815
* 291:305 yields 4.921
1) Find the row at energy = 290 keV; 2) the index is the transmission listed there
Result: 4.78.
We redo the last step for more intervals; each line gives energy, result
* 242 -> 4.987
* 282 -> 4.252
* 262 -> 4.856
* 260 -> 4.905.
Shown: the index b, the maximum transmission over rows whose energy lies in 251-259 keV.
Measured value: 4.91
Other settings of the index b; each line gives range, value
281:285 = 4.424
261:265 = 4.856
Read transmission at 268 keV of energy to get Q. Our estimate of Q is 4.792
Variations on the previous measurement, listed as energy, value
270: 4.764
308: 4.994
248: 4.922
